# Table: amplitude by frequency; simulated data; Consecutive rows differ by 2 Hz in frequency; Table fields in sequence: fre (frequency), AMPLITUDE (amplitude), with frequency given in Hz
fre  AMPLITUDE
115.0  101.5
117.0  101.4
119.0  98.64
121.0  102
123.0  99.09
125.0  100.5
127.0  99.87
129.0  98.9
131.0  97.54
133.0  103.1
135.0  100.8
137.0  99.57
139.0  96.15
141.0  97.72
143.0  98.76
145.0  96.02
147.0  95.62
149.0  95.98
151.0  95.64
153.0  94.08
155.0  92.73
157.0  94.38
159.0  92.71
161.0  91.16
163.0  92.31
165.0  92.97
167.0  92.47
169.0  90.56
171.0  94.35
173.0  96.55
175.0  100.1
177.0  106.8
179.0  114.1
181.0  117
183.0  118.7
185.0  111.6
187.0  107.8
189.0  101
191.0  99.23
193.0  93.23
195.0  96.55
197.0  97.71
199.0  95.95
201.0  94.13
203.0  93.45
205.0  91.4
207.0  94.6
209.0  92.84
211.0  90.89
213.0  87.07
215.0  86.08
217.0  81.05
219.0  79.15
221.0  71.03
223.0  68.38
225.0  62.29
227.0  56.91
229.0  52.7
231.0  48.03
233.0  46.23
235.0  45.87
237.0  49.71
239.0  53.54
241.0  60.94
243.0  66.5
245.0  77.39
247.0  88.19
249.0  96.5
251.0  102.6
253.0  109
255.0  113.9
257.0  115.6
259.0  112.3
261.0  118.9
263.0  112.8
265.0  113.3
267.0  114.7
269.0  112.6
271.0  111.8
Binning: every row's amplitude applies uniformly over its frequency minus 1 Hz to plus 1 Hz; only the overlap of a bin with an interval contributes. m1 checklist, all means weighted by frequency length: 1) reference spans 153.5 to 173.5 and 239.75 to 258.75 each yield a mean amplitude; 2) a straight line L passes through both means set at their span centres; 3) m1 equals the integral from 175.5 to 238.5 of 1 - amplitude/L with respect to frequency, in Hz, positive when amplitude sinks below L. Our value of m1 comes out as 5.0 Hz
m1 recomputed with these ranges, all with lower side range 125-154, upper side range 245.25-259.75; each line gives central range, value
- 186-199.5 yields 0.2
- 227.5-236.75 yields 4.9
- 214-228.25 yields 4.2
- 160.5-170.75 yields 0.7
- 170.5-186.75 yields -1.3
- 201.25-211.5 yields 0.9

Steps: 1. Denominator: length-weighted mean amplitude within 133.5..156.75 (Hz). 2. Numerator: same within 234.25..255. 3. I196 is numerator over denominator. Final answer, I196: 0.80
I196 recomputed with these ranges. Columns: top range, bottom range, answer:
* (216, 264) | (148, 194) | 0.79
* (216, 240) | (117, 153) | 0.60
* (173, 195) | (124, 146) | 1.07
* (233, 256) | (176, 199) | 0.73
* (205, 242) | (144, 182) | 0.71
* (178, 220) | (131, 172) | 1.02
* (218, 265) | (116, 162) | 0.81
